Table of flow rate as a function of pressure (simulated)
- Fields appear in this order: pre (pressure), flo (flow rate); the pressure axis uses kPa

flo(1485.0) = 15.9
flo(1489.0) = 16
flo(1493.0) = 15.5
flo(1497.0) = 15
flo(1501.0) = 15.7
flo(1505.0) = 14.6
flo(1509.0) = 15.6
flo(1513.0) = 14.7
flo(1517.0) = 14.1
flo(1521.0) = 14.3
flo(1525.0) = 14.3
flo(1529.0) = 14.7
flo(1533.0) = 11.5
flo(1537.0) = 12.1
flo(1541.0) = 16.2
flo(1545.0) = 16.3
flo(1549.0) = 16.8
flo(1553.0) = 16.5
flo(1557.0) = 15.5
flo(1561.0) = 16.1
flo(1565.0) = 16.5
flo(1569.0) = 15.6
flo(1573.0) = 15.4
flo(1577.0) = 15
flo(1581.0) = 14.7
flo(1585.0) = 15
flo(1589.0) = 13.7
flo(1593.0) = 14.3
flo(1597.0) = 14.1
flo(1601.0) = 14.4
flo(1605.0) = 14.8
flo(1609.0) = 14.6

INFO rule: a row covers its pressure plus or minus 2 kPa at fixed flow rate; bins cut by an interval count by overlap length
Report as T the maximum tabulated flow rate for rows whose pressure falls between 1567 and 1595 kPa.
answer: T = 15.6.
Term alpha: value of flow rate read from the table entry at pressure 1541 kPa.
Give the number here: 16.2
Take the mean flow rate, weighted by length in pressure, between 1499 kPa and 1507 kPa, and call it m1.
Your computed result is 15.1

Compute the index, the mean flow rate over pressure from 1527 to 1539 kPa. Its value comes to 12.8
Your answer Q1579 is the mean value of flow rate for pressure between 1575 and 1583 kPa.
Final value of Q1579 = 14.8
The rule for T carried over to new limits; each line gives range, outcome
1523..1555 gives 16.8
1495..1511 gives 15.7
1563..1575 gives 16.5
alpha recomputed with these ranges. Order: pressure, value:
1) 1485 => 15.9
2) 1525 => 14.3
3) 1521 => 14.3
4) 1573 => 15.4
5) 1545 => 16.3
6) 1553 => 16.5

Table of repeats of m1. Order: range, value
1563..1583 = 15.4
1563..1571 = 16.1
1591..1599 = 14.2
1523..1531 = 14.5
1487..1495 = 15.8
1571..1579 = 15.2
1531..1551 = 14.6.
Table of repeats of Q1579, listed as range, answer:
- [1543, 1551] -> 16.6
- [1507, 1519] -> 14.8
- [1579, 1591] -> 14.5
